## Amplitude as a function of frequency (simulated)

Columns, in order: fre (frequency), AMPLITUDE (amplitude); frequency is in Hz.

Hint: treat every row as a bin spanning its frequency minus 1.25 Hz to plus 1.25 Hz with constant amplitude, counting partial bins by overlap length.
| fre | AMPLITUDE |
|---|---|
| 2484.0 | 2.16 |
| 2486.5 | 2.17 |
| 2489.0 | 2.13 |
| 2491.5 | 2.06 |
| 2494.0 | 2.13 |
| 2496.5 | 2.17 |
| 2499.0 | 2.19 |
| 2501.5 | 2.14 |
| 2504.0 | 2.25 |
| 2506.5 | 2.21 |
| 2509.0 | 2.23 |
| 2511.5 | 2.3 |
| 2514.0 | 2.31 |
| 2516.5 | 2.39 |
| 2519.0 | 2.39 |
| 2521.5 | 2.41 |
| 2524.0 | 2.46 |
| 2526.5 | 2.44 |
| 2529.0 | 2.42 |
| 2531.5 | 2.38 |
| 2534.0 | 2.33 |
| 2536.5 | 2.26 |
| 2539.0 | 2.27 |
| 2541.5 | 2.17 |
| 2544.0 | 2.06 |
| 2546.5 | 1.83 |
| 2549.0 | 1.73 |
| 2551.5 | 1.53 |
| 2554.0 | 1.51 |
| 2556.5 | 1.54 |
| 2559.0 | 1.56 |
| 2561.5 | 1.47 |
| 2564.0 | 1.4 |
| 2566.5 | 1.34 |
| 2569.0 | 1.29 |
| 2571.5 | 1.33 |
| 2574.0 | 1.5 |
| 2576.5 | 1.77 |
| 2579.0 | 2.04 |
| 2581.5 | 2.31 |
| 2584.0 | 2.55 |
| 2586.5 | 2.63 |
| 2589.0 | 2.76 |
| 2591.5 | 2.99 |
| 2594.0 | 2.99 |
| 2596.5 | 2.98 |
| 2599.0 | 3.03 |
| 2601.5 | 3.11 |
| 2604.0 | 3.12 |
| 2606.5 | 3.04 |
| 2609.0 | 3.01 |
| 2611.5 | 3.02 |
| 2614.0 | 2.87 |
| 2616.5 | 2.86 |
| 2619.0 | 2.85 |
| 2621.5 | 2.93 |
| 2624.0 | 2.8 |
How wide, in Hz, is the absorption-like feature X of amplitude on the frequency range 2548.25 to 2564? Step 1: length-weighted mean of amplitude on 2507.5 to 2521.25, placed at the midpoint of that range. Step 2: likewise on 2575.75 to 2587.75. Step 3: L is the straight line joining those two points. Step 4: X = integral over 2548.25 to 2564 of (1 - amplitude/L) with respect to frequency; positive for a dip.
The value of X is 5.2 Hz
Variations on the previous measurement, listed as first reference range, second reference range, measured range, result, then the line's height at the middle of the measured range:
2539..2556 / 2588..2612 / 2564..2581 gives 5.90 Hz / 2.39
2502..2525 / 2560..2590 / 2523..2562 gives 2.00 Hz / 2.1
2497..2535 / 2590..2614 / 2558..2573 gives 7.30 Hz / 2.72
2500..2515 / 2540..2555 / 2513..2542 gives -4.75 Hz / 2.03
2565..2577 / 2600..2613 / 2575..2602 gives -4.81 Hz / 2.23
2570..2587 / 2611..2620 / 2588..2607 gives -4.34 Hz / 2.45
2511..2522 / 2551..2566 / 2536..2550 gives -1.78 Hz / 1.81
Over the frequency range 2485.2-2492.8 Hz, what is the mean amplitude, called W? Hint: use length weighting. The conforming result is 2.12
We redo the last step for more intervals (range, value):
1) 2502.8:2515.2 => 2.26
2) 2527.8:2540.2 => 2.33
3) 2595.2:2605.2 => 3.06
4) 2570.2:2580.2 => 1.66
